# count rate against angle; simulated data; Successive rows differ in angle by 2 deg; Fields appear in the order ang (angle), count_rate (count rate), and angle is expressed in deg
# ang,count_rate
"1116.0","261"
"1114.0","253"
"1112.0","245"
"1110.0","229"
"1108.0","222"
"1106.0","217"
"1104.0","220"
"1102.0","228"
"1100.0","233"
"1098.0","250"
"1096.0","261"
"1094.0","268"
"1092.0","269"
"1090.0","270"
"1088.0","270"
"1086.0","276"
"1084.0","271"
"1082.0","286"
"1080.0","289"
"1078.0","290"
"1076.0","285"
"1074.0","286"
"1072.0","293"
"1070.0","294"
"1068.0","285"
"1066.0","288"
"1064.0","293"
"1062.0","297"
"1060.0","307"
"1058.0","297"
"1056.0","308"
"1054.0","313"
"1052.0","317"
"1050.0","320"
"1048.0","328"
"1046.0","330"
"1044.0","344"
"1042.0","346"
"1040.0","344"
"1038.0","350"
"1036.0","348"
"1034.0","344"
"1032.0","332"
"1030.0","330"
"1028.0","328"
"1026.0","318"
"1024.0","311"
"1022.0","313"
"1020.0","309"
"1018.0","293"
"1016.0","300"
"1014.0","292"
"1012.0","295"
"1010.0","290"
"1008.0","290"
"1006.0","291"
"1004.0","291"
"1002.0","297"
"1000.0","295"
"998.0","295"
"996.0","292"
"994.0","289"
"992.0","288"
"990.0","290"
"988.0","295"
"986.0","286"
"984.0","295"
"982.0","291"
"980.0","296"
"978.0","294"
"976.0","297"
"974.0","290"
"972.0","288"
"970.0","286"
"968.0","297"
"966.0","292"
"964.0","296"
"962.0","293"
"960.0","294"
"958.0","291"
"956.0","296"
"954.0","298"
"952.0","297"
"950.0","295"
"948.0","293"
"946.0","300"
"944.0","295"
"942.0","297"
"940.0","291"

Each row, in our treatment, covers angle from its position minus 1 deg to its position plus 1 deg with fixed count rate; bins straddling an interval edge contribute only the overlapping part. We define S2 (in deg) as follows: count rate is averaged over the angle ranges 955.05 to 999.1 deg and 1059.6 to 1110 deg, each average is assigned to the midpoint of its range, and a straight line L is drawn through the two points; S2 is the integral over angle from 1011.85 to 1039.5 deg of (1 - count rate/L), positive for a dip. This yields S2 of -3.8 deg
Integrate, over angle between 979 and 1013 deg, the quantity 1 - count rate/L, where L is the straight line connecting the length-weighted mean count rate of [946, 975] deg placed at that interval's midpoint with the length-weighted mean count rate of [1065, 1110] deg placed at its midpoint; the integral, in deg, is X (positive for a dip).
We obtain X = -0.8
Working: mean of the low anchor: 294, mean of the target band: 292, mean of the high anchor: 265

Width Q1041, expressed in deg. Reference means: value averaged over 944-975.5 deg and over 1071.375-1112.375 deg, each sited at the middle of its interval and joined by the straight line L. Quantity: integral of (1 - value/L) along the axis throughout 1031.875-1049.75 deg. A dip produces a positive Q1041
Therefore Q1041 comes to -4.4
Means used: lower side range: 294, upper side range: 260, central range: 340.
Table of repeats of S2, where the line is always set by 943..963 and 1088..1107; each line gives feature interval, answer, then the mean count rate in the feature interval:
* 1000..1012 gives -0.63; 292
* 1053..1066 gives -2.07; 301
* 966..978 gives -0.12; 292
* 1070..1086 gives -2.00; 286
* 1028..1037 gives -2.29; 337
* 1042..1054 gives -2.92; 328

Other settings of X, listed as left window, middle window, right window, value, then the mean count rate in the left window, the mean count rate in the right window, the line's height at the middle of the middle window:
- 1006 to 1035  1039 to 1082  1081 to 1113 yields -4.3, 310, 251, 279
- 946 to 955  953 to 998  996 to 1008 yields 0.4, 296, 293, 295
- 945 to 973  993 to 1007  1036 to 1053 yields 0.9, 294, 336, 314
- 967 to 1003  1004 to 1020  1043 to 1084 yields 0.1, 292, 302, 296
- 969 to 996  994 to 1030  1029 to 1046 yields 2.0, 291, 342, 318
